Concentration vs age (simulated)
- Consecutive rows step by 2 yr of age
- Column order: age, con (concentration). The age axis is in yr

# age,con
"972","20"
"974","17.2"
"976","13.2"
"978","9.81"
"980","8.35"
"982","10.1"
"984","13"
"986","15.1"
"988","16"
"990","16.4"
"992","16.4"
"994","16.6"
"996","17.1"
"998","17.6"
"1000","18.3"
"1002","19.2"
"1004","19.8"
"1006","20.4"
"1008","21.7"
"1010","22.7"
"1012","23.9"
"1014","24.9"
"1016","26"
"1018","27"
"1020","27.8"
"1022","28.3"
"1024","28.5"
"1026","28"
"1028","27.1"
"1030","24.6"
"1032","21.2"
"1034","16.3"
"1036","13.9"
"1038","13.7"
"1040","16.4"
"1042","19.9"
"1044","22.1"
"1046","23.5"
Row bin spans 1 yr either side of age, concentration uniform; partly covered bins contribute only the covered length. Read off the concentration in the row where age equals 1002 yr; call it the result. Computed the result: 19.2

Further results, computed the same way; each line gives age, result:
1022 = 28.3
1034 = 16.3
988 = 16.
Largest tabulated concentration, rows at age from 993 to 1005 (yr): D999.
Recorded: 19.8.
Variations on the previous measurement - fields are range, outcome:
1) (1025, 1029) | 28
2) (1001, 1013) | 23.9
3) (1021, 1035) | 28.5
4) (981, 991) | 16.4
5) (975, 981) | 13.2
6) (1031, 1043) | 21.2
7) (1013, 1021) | 27.8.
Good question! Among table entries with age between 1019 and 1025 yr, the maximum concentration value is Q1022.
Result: 28.5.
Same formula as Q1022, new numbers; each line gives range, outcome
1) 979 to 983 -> 10.1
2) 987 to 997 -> 17.1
